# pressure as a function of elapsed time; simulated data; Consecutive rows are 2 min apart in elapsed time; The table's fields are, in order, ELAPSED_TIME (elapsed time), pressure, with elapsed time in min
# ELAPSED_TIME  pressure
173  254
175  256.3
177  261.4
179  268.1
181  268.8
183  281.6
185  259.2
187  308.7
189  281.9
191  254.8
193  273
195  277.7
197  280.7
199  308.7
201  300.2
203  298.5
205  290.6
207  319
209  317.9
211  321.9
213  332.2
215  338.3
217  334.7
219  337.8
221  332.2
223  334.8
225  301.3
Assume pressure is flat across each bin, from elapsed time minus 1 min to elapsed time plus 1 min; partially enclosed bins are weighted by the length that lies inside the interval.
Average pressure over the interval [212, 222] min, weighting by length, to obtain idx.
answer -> 335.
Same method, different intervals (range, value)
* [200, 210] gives 305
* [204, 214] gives 316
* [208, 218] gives 329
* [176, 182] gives 266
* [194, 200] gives 289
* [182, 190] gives 283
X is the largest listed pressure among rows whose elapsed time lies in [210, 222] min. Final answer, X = 338.3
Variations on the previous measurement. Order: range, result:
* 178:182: 268.8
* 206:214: 332.2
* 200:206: 300.2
